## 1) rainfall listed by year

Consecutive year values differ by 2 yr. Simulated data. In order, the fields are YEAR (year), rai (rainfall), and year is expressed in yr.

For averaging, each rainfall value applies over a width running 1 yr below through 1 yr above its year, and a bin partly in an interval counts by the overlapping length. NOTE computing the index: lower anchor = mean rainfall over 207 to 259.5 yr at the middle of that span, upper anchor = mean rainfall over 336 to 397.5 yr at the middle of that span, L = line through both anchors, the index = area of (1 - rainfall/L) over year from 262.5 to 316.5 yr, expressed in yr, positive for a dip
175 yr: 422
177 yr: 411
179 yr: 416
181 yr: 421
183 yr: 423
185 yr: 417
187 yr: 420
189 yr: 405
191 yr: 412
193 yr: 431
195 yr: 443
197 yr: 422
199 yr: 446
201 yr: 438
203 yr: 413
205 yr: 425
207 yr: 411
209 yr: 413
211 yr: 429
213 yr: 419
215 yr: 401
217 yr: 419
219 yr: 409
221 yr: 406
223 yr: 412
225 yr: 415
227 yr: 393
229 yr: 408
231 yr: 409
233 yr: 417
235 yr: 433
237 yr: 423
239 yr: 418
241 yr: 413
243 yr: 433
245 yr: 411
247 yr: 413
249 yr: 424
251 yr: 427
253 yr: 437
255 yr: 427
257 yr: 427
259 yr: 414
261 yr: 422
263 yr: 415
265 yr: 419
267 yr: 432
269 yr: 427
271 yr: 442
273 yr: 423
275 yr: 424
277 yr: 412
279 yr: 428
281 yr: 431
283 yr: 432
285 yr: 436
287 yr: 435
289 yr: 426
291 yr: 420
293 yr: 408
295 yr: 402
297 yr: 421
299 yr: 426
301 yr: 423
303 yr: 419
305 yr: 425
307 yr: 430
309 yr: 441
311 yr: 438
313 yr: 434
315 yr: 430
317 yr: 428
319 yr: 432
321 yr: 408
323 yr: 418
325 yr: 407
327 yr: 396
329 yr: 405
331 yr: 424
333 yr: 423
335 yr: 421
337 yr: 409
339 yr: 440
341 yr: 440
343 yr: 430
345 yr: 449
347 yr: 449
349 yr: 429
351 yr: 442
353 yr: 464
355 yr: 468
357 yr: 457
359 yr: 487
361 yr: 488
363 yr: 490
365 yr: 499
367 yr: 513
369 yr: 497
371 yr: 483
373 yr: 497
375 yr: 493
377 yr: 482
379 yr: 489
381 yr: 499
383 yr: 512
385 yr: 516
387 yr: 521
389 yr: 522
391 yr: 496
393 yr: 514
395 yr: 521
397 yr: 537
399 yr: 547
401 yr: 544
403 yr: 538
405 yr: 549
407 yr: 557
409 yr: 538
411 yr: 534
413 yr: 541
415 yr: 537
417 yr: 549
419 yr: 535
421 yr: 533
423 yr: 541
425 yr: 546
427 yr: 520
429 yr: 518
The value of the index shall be 2.2 yr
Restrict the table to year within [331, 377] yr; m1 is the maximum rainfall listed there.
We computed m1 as 513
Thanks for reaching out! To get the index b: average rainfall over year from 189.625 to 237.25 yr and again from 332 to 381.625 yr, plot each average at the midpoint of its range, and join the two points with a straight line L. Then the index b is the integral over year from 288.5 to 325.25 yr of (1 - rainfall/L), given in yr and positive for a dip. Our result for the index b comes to 2.1 yr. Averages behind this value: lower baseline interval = 418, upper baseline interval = 465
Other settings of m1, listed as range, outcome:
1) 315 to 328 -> 432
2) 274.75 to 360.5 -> 487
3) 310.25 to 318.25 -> 438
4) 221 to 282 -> 442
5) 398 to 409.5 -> 557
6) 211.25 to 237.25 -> 433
